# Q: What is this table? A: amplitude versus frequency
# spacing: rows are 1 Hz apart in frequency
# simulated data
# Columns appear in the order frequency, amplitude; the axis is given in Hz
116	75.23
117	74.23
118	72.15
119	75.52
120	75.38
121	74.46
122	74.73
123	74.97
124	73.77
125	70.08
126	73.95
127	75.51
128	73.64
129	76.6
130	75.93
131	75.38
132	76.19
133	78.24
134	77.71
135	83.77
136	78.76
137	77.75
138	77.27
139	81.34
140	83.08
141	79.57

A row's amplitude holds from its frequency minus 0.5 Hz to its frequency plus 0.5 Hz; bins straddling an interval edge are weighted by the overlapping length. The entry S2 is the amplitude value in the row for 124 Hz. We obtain 73.77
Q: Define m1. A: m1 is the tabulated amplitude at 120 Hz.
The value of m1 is 75.38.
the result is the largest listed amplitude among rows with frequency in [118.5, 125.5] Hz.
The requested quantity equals 75.52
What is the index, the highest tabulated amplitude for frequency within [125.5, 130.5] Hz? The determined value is 76.6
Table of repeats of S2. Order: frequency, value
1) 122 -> 74.73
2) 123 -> 74.97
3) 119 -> 75.52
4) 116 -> 75.23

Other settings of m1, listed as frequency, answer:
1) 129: 76.6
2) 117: 74.23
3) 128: 73.64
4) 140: 83.08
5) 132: 76.19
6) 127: 75.51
